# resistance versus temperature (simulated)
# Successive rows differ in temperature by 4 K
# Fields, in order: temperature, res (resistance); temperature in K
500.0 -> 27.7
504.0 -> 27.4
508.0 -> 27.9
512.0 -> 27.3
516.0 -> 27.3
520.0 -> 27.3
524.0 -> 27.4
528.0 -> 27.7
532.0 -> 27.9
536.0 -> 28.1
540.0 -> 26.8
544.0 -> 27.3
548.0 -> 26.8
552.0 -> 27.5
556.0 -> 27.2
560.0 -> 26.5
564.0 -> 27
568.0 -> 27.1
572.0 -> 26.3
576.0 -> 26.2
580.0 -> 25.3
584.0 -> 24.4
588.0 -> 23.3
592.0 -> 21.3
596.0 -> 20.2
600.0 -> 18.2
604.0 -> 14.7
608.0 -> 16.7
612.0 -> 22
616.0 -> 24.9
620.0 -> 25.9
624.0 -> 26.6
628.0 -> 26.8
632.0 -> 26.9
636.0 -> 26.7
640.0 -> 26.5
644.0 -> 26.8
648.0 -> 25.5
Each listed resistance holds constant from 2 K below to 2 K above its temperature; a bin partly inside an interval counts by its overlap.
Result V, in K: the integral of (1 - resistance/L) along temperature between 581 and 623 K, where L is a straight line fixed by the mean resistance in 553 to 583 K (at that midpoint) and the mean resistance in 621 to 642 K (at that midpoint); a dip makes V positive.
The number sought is 8.2 K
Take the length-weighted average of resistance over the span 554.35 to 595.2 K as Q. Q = 25.3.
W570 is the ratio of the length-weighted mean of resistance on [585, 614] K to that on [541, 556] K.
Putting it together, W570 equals 0.72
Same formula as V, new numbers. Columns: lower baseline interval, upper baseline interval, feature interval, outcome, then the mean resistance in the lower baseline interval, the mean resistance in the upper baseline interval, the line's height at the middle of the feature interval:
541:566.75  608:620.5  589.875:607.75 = 4.11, 27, 22.9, 23.9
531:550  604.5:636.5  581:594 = 1.14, 27.4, 24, 25.4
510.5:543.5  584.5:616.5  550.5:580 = -3.84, 27.5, 20.1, 23.7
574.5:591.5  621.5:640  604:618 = 3.00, 24.5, 26.7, 25.8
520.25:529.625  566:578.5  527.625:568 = -0.37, 27.5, 26.5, 27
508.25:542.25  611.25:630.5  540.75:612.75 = 7.10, 27.5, 25.5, 26.4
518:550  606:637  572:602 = 3.20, 27.4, 24.5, 25.6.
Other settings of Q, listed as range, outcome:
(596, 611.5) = 17.5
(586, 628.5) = 21.7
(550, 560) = 27.2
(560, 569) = 26.9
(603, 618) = 19.9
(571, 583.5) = 25.7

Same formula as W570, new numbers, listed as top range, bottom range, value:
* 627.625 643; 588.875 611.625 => 1.43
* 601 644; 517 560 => 0.87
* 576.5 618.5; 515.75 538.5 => 0.77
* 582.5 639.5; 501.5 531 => 0.83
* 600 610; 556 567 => 0.60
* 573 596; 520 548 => 0.87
